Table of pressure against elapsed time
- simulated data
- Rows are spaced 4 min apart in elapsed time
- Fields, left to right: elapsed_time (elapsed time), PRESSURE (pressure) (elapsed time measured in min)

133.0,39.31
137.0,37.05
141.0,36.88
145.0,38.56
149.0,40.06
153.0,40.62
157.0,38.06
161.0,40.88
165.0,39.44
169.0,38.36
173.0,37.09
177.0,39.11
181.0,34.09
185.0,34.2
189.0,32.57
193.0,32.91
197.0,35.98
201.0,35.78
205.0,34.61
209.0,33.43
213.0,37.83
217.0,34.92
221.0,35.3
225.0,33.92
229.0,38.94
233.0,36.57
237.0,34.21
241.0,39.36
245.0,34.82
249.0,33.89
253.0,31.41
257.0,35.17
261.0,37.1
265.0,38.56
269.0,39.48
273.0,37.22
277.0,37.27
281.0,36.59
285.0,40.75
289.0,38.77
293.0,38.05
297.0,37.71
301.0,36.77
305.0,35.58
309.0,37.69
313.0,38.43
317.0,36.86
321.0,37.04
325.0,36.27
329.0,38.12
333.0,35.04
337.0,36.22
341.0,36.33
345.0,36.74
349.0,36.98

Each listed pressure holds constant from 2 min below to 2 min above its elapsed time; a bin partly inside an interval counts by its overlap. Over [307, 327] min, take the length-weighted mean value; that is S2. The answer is 37.3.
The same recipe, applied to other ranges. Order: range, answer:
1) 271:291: 38.1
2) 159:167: 40.2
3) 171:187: 36.1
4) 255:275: 37.5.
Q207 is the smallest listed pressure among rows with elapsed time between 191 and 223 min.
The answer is 32.91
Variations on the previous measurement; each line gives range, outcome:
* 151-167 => 38.06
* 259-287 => 36.59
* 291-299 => 37.71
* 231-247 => 34.21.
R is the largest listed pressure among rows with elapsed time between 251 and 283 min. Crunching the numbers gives 39.48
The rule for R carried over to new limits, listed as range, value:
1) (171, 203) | 39.11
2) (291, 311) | 38.05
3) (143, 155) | 40.62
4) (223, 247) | 39.36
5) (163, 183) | 39.44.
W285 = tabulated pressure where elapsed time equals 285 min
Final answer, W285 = 40.75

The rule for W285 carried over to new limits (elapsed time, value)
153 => 40.62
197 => 35.98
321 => 37.04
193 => 32.91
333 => 35.04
